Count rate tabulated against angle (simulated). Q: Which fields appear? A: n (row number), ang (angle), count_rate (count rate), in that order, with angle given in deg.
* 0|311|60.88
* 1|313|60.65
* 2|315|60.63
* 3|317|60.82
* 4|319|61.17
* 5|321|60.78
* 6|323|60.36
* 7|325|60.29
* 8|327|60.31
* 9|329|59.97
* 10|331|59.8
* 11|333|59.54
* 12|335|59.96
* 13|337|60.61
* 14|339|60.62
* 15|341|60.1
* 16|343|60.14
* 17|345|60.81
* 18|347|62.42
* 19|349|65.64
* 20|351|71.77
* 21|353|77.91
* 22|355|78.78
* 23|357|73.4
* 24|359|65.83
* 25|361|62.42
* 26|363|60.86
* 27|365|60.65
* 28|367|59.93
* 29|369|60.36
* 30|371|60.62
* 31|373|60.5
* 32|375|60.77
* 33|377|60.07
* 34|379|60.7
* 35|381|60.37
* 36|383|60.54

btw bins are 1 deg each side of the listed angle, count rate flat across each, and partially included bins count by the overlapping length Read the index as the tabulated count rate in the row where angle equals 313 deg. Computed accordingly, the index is 60.65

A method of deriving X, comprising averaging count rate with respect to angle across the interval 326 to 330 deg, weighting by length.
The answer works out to 60.1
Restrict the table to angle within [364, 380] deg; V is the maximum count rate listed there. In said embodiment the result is 60.77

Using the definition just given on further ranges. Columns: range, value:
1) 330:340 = 60.62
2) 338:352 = 71.77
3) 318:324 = 61.17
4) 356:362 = 73.4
